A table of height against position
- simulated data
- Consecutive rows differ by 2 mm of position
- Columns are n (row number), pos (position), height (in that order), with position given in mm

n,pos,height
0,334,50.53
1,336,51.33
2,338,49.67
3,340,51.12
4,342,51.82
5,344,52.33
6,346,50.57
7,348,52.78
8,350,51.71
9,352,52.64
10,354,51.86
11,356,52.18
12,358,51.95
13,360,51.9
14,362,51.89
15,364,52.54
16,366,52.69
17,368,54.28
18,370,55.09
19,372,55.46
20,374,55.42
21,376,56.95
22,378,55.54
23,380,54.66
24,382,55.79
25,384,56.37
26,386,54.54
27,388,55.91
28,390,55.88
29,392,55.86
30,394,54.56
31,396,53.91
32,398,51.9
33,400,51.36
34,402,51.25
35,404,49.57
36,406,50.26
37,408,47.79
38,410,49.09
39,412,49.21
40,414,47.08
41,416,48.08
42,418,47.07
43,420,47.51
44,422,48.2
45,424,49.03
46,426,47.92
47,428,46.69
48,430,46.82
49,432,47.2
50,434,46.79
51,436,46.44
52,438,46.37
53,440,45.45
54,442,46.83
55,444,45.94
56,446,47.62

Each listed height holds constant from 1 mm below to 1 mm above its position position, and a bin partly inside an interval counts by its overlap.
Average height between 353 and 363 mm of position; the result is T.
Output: 52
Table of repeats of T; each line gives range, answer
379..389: 55.5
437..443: 46.2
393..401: 52.9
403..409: 49.2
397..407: 50.9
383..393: 55.7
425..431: 47.1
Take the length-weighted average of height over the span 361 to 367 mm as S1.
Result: 52.4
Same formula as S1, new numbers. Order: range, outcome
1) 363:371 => 53.6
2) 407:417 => 48.2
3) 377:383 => 55.3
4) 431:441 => 46.5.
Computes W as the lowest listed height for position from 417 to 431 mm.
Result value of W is 46.69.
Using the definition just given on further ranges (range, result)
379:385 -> 54.66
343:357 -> 50.57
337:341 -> 49.67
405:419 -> 47.07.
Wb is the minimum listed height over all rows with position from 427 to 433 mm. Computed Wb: 46.69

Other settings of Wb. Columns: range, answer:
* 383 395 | 54.54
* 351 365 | 51.86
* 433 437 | 46.44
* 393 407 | 49.57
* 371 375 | 55.42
